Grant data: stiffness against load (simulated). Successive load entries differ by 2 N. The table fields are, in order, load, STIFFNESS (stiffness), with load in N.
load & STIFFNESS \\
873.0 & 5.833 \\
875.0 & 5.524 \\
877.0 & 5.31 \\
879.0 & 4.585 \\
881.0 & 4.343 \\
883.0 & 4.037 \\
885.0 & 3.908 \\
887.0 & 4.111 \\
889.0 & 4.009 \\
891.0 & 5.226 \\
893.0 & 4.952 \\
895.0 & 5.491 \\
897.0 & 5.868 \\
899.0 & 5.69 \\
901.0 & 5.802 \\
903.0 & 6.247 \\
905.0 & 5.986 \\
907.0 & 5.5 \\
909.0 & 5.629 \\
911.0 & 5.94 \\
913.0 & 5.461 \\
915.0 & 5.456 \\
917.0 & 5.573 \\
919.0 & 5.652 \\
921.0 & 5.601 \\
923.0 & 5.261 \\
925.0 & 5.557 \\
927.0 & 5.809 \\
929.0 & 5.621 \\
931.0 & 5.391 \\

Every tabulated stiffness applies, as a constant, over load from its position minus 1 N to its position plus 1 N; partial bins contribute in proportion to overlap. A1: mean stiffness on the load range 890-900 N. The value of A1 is 5.45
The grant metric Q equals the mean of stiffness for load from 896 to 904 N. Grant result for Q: 5.9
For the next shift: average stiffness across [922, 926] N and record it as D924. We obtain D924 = 5.41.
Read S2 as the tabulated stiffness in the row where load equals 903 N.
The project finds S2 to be 6.247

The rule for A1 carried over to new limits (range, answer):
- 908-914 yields 5.68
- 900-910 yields 5.83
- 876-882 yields 4.75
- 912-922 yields 5.55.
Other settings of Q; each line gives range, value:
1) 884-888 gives 4.01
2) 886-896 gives 4.76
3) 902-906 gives 6.12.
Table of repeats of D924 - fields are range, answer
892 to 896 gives 5.22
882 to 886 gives 3.97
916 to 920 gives 5.61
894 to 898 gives 5.68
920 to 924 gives 5.43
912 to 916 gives 5.46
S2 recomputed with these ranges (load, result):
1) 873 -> 5.833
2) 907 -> 5.5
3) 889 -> 4.009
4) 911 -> 5.94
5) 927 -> 5.809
